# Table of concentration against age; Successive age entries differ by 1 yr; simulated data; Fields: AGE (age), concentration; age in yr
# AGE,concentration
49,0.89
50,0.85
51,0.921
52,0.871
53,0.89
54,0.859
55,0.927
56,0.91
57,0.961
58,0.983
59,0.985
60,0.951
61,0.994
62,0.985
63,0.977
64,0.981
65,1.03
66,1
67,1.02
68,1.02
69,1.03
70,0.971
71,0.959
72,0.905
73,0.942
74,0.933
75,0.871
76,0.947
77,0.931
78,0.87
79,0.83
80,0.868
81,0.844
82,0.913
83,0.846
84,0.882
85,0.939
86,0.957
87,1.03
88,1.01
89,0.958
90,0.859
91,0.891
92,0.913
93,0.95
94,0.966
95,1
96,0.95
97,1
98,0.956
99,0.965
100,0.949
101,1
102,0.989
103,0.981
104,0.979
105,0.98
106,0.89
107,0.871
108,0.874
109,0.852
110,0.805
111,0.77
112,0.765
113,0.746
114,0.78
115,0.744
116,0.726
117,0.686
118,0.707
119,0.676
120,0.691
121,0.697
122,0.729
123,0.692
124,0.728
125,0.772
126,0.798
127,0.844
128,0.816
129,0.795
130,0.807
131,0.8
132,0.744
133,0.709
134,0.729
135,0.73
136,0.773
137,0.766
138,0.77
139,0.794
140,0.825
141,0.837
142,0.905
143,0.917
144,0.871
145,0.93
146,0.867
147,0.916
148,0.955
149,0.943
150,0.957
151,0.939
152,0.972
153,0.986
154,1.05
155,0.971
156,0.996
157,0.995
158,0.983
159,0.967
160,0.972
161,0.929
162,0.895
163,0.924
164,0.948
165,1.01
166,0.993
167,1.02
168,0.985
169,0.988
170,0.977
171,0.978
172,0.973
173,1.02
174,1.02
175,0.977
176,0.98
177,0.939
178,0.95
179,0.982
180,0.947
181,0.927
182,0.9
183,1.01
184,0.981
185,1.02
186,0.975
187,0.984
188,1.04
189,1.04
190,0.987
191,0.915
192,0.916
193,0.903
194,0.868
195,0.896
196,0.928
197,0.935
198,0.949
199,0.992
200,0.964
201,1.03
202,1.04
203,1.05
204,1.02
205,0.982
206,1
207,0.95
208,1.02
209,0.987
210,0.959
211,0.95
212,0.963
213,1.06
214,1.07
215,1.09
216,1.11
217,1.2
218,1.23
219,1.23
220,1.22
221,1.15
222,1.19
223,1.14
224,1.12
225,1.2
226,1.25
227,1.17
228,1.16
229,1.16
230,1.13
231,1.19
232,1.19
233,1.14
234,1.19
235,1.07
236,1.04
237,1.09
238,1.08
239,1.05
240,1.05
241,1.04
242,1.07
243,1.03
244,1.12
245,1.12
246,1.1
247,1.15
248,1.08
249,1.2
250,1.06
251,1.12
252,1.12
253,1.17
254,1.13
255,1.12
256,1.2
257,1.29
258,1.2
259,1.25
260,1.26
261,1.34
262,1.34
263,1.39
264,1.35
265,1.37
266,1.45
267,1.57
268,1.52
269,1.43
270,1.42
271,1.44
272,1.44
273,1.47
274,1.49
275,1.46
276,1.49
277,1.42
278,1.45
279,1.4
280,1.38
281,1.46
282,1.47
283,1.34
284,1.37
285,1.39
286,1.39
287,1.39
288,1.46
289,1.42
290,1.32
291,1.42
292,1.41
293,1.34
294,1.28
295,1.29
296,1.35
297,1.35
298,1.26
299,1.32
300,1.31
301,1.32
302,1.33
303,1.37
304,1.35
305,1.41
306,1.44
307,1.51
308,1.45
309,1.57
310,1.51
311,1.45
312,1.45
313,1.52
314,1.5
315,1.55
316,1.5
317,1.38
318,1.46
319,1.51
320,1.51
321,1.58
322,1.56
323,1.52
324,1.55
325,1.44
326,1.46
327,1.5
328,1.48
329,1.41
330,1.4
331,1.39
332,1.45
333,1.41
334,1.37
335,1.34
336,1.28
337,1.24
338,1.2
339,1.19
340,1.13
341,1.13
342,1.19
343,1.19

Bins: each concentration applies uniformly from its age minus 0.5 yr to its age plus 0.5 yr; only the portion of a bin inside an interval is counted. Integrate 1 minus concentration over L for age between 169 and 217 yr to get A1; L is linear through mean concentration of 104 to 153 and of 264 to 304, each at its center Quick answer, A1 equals 3.2 yr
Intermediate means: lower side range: 0.814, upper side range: 1.4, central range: 0.984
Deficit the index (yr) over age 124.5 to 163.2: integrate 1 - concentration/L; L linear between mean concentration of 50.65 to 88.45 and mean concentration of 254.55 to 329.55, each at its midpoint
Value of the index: 7.9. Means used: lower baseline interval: 0.941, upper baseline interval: 1.41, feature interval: 0.875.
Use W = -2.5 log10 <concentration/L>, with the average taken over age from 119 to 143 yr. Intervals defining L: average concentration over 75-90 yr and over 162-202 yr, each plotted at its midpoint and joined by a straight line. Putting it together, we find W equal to 0.21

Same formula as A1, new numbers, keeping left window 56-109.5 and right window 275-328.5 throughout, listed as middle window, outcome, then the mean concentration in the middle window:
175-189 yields 2.3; 0.975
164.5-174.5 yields 1.2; 0.996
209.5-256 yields 5.7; 1.12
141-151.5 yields 1.6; 0.916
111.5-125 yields 4.0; 0.722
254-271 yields 0.0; 1.34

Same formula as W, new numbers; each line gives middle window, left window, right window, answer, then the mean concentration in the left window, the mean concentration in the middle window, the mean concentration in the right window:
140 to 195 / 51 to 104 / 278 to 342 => 0.17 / 0.945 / 0.958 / 1.4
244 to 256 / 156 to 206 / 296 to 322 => 0.09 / 0.972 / 1.13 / 1.44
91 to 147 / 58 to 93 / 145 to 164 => 0.14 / 0.943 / 0.834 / 0.956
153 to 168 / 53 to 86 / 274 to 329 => 0.16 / 0.939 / 0.976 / 1.43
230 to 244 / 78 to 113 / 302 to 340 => 0.13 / 0.915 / 1.1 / 1.43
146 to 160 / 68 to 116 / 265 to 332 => 0.10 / 0.911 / 0.968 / 1.43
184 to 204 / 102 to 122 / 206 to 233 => 0.08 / 0.804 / 0.972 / 1.12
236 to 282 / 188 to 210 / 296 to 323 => -0.03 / 0.971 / 1.27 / 1.44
